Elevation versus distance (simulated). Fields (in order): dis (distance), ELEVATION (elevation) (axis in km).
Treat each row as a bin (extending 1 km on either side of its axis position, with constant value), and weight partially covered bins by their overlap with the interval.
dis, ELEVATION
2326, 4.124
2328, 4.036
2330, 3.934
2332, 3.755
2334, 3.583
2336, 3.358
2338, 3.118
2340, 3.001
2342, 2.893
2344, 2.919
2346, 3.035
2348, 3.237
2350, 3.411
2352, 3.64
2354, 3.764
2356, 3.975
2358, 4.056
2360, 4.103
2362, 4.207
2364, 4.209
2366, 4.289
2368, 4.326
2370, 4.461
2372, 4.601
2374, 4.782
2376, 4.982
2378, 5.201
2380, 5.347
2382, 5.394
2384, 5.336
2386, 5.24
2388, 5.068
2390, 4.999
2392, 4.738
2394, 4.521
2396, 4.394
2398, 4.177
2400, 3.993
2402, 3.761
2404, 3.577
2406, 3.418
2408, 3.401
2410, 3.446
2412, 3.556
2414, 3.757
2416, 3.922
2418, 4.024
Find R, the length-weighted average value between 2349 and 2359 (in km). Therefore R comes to 3.77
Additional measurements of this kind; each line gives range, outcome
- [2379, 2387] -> 5.33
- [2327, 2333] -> 3.91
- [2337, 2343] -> 3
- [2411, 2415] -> 3.66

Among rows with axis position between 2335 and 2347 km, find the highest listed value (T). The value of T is 3.358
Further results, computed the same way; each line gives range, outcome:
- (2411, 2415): 3.757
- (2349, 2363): 4.207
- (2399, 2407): 3.993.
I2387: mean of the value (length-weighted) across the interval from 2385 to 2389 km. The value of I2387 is 5.15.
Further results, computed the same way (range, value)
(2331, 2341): 3.36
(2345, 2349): 3.14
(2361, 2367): 4.24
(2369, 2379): 4.81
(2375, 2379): 5.09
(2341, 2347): 2.95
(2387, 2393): 4.93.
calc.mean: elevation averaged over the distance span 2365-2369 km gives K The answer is 4.31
